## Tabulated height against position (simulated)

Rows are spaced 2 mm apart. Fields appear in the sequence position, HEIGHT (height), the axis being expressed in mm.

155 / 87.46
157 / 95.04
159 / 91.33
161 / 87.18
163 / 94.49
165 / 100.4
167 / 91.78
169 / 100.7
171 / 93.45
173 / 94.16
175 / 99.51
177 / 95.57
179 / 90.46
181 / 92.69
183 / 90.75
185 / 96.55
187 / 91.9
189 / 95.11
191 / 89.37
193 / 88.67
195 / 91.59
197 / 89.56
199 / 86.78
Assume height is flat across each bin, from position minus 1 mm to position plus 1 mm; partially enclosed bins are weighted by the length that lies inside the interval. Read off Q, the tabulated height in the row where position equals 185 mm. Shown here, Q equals 96.55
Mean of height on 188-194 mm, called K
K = 91.1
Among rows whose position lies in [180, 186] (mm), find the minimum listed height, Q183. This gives 90.75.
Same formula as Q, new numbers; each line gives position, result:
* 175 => 99.51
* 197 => 89.56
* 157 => 95.04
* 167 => 91.78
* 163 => 94.49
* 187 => 91.9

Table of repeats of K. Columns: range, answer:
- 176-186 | 93.2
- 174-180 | 95.2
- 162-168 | 95.6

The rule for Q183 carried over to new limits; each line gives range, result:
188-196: 88.67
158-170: 87.18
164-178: 91.78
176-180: 90.46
